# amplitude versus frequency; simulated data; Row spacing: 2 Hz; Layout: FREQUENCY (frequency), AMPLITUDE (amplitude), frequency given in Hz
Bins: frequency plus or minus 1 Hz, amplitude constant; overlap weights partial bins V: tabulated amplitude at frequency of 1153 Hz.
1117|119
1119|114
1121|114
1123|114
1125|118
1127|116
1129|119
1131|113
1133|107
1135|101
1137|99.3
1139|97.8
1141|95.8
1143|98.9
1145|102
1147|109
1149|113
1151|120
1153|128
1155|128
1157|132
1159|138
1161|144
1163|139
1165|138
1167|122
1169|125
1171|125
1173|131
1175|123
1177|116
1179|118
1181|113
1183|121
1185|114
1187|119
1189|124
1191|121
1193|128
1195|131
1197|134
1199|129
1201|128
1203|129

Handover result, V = 128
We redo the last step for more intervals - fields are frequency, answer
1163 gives 139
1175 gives 123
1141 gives 95.8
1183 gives 121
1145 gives 102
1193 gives 128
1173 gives 131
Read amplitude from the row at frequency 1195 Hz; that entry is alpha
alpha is 131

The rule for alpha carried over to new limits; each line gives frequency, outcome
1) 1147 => 109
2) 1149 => 113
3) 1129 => 119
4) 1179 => 118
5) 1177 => 116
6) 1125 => 118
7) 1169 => 125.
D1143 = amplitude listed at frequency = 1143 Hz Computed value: 98.9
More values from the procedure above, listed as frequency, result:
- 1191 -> 121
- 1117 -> 119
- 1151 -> 120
